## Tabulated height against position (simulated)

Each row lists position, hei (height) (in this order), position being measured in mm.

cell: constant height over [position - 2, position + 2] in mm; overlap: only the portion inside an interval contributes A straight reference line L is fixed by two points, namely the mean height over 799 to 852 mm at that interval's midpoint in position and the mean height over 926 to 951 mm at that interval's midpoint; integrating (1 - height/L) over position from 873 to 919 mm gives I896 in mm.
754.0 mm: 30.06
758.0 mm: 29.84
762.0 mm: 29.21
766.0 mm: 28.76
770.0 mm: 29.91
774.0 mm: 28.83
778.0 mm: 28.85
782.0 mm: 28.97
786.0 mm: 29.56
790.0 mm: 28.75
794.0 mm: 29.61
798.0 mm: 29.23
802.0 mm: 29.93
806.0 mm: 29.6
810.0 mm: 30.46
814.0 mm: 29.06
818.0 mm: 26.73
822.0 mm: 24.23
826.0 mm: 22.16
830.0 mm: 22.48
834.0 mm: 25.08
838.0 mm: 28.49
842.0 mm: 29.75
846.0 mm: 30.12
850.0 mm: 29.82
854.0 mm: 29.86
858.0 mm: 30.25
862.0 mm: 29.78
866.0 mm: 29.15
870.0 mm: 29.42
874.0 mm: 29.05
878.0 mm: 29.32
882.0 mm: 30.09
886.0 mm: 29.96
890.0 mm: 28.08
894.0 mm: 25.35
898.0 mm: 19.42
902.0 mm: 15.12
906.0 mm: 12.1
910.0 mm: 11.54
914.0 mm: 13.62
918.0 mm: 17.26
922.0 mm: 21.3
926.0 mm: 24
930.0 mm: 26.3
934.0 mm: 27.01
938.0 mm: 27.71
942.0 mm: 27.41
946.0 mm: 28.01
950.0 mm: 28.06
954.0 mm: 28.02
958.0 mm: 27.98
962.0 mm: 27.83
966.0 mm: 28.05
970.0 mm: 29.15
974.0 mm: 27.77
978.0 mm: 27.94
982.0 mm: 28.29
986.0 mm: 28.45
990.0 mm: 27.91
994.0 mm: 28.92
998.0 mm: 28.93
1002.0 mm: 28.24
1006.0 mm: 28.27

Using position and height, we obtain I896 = 9.5 mm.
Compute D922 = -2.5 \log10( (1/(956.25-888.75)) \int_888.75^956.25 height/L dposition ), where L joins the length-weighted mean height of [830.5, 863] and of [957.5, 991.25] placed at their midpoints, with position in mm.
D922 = 0.262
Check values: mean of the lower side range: 28.8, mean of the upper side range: 28.2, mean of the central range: 22.3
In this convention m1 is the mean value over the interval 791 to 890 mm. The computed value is 28.5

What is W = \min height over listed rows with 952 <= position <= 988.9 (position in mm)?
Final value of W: 27.77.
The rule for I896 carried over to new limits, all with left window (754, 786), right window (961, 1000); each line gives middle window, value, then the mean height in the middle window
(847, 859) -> -0.4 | 30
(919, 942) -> 2.8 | 25.1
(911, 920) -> 4.3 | 15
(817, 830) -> 2.3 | 23.9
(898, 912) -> 7.2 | 13.8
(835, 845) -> 0.0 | 28.8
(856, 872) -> -0.4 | 29.6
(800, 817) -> -0.3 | 29.6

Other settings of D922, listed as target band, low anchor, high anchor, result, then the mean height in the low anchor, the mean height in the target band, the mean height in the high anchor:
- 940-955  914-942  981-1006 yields -0.12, 23.4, 27.9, 28.4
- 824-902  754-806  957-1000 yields 0.06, 29.3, 27.4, 28.3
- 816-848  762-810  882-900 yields 0.07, 29.3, 26.1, 26.2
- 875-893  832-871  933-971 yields -0.01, 29.2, 29.1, 27.9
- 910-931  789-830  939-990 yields 0.40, 27.7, 19.4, 28.1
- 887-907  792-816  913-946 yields 0.21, 29.6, 20.9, 23.7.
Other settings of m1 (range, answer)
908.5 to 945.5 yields 22.2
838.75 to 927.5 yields 24.8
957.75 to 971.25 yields 28.2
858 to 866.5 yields 29.7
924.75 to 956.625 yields 27.2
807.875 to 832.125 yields 25.9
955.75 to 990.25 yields 28.2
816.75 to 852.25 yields 26.6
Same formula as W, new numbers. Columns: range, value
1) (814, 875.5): 22.16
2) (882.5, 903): 15.12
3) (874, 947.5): 11.54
